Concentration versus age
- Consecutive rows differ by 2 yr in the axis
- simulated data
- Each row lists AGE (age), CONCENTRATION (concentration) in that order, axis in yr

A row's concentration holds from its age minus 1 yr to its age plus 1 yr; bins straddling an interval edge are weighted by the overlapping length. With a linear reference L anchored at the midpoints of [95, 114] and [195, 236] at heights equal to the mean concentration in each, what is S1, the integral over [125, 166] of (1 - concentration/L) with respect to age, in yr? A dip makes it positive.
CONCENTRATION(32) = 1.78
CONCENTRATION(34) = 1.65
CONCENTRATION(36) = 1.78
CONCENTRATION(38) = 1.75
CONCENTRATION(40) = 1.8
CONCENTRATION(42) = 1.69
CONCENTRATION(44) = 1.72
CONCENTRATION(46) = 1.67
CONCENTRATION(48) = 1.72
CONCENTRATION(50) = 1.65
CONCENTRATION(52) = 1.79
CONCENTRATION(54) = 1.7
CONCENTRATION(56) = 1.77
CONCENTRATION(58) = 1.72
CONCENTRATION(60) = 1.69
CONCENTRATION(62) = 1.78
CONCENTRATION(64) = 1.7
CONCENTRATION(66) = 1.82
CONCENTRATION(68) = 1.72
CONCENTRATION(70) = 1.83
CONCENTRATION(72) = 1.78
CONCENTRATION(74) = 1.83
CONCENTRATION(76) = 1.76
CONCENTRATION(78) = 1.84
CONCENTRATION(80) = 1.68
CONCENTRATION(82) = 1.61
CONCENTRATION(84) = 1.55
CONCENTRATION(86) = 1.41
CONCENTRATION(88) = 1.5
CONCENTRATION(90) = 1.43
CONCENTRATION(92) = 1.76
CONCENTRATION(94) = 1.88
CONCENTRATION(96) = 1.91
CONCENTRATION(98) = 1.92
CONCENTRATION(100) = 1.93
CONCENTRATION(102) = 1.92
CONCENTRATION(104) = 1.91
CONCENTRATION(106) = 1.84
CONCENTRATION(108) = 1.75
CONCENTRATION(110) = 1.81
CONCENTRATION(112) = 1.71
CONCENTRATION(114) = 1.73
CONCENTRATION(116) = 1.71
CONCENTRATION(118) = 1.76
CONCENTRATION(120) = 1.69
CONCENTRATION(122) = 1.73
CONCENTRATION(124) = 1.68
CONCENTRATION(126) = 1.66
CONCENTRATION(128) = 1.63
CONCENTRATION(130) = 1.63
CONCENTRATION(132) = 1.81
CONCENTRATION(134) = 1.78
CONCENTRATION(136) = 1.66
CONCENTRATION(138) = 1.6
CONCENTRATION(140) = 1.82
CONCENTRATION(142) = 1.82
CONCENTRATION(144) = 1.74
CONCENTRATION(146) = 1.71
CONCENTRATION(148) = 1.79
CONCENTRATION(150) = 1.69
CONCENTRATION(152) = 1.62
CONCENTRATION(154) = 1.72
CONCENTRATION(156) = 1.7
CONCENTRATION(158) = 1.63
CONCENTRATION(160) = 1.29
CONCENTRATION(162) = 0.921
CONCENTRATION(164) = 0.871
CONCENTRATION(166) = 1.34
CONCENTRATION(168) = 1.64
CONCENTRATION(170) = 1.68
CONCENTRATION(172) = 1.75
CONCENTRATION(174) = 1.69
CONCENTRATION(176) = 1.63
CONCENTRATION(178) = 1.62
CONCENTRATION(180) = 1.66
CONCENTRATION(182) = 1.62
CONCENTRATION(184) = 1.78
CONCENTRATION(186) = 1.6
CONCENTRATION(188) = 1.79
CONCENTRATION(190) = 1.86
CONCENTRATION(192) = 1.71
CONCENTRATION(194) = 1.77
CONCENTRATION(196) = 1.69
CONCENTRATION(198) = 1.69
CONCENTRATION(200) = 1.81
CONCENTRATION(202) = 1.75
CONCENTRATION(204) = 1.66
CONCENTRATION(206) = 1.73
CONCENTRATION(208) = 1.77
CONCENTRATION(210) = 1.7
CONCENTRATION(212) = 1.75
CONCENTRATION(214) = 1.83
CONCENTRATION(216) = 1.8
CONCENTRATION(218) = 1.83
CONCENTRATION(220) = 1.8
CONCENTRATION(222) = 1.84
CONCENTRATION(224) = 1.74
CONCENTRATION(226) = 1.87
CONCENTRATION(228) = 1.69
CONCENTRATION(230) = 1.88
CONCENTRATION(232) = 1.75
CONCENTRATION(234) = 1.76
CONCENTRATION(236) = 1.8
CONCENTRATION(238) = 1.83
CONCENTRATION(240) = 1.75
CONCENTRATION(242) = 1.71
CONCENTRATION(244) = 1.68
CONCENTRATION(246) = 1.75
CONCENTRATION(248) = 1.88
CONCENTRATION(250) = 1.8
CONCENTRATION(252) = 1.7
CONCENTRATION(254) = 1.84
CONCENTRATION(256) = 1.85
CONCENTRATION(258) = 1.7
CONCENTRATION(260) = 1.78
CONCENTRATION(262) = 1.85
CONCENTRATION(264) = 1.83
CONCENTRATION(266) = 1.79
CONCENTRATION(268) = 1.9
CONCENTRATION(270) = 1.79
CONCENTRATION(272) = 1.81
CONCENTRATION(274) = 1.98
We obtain 5.0 yr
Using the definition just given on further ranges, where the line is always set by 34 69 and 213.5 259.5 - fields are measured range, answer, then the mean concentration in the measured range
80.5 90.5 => 1.3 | 1.51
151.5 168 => 3.4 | 1.39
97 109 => -0.9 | 1.88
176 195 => 0.7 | 1.71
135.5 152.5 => 0.4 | 1.72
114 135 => 0.5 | 1.71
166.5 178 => 0.7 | 1.66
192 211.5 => 0.5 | 1.73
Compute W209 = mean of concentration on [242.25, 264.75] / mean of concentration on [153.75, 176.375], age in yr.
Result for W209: 1.21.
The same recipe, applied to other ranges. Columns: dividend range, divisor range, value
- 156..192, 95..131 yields 0.88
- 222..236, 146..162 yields 1.12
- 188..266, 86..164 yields 1.05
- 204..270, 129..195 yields 1.09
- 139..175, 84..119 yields 0.90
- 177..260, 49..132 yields 1.01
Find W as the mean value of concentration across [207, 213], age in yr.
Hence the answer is 1.74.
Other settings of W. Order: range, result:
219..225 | 1.79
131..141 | 1.73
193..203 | 1.74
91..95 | 1.82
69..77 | 1.8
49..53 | 1.72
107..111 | 1.78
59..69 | 1.74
